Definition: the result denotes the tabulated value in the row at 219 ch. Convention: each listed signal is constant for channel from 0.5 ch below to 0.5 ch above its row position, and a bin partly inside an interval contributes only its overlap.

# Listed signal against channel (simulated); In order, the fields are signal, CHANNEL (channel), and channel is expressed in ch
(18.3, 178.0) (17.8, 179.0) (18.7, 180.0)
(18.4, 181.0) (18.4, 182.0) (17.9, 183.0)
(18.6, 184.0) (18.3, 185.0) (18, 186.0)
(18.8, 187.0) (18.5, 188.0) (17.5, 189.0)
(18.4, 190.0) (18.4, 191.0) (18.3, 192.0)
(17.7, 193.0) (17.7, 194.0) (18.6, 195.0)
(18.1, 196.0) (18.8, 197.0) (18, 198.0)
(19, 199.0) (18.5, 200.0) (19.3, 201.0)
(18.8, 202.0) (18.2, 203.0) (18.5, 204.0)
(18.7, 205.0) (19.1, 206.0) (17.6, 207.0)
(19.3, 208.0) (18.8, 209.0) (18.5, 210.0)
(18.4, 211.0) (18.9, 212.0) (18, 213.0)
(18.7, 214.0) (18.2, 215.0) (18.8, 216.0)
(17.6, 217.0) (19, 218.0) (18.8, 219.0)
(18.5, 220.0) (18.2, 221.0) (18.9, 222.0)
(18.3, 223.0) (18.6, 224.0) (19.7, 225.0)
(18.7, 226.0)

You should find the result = 18.8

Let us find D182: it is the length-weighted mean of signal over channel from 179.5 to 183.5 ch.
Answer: 18.3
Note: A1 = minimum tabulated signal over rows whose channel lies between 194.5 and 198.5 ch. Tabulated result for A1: 18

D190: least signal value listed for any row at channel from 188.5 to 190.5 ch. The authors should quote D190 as 17.5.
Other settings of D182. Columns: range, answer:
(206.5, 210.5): 18.6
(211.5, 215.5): 18.4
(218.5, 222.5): 18.6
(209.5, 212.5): 18.6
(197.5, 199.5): 18.5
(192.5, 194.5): 17.7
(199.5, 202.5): 18.9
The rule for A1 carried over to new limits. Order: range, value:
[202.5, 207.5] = 17.6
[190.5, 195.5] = 17.7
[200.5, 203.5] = 18.2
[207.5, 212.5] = 18.4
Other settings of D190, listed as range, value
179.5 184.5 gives 17.9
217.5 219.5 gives 18.8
